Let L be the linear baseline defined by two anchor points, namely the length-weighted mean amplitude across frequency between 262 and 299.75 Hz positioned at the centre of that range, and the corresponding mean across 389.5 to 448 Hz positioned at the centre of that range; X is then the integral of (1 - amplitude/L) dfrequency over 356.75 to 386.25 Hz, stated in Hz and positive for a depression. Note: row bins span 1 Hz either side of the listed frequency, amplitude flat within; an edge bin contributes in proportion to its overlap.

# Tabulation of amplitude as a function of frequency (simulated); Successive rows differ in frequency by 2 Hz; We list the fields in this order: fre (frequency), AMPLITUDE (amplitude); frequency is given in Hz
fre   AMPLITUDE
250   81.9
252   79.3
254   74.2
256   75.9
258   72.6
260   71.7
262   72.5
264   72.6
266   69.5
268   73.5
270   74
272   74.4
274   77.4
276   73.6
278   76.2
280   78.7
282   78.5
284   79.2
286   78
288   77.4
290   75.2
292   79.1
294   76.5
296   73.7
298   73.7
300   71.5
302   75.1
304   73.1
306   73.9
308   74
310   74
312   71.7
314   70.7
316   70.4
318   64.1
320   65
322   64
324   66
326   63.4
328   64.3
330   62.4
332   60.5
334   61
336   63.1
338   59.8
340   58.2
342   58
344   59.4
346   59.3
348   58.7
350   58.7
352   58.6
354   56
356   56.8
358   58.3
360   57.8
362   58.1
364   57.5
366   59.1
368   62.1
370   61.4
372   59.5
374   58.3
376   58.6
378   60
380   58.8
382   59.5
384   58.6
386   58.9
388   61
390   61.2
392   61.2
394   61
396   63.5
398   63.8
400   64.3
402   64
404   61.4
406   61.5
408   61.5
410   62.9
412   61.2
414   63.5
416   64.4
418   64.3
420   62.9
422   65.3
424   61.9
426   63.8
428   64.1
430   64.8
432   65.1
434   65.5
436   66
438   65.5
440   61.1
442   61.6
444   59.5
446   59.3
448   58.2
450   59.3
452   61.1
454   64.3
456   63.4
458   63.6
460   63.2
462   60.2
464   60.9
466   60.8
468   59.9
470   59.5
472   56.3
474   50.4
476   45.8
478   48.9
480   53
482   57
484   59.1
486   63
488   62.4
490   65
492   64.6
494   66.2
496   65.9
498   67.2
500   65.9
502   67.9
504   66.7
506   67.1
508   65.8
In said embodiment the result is 3.56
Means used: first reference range 75.5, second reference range 62.9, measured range 59.1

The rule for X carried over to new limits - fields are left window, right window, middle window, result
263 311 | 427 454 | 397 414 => 0.7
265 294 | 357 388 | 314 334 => 1.0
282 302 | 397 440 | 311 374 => 8.7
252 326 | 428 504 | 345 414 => 7.1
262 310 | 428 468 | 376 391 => 1.7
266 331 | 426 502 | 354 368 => 2.1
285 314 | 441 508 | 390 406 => 1.0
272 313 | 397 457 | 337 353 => 2.7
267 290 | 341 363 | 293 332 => -0.9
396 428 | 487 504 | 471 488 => 2.8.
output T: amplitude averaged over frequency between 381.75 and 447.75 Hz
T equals 62.5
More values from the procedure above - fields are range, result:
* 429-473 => 61.8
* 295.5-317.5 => 72.7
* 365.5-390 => 59.7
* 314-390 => 60.6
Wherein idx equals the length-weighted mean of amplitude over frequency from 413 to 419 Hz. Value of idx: 64.1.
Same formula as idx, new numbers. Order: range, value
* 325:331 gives 63.4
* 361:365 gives 57.8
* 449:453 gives 60.2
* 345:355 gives 58.3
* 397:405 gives 63.4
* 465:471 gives 60.1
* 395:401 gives 63.9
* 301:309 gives 74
